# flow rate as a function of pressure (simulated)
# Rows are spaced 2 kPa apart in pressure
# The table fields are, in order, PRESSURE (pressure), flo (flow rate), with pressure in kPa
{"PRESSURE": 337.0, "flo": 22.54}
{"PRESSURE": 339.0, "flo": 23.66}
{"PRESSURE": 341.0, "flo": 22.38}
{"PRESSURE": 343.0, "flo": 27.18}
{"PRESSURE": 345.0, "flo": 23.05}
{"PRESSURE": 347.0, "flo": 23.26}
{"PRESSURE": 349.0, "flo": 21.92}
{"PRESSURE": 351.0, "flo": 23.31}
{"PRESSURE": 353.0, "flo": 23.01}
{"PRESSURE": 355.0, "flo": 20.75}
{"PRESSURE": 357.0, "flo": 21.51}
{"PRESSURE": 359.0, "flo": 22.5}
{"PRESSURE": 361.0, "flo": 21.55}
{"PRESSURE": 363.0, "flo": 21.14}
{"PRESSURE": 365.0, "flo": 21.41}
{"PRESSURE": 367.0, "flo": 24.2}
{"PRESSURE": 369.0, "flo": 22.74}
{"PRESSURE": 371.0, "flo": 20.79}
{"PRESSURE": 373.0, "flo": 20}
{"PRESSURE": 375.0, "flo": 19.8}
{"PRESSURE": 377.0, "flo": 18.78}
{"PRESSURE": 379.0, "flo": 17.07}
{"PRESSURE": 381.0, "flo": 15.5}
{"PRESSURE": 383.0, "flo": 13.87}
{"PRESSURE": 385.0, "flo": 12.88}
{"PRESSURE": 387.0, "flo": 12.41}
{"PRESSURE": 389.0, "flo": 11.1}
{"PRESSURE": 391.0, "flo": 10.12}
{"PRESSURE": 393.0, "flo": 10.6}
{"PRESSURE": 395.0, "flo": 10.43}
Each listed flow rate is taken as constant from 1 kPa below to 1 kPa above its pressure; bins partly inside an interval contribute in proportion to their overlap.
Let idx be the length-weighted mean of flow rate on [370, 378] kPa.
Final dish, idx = 19.8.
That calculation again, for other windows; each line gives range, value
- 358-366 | 21.6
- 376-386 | 15.6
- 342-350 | 23.9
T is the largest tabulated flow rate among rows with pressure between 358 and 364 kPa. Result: 22.5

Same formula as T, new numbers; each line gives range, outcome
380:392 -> 15.5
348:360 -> 23.31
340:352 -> 27.18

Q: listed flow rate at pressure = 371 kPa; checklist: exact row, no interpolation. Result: 20.79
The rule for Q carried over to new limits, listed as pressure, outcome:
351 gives 23.31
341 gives 22.38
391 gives 10.12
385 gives 12.88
